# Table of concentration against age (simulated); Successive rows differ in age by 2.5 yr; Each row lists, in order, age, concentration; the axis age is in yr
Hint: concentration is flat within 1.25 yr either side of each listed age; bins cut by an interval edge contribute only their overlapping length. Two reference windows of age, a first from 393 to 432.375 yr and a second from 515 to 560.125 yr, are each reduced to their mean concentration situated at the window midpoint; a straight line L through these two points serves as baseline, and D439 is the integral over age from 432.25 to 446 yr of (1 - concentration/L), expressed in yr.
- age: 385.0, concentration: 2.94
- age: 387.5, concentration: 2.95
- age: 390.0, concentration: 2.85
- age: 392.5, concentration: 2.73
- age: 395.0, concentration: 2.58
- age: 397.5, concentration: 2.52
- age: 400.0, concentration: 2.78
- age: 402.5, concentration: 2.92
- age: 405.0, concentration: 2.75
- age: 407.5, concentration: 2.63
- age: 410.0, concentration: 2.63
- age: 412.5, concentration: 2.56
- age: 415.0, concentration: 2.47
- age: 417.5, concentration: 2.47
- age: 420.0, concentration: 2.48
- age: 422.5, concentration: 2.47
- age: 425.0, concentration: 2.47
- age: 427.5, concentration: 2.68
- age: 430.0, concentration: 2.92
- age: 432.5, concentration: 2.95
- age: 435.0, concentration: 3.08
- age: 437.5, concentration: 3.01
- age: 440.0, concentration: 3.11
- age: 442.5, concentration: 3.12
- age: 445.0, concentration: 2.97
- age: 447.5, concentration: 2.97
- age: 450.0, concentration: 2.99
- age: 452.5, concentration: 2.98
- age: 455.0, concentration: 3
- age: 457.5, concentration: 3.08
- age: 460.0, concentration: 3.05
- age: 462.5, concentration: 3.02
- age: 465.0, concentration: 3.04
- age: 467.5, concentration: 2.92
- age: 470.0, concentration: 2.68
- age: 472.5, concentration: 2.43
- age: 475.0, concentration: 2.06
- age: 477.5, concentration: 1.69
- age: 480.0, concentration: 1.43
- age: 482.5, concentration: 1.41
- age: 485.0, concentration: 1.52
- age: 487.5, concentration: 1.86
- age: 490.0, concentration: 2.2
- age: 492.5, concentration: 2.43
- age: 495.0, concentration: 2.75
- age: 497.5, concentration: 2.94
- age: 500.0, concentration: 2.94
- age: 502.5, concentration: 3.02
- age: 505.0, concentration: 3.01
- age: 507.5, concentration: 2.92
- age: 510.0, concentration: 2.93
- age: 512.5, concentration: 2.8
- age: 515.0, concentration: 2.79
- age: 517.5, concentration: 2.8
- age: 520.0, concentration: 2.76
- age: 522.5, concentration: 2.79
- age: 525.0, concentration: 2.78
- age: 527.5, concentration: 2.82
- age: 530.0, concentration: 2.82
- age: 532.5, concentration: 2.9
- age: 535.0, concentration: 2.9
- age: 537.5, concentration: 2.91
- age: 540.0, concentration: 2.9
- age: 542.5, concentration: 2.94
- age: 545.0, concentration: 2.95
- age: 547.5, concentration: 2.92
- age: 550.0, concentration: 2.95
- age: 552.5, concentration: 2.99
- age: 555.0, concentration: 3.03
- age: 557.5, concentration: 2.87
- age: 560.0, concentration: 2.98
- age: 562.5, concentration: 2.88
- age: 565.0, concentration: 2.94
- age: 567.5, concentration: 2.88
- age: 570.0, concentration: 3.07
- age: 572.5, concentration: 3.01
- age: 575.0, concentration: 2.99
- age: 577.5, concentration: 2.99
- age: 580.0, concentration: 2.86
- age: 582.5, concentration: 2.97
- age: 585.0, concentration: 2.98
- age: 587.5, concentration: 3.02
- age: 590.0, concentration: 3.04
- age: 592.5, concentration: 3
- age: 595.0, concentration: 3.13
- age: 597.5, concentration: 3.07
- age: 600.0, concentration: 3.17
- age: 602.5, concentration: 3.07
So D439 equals -1.8 yr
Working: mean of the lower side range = 2.63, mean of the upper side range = 2.88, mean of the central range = 3.05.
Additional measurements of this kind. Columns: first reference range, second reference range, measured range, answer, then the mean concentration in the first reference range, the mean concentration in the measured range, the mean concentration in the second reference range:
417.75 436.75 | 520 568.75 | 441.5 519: 4.47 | 2.72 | 2.64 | 2.9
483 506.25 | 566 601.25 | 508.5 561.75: -3.13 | 2.48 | 2.88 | 3.01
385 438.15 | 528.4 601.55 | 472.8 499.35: 7.24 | 2.71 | 2.06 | 2.97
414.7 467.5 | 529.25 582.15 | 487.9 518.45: 1.52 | 2.88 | 2.77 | 2.94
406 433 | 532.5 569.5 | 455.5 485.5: 3.61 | 2.6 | 2.4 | 2.93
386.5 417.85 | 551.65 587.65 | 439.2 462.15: -2.19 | 2.68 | 3.03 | 2.96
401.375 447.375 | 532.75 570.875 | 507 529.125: 0.57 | 2.77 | 2.82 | 2.94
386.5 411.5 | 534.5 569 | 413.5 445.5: -0.08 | 2.73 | 2.78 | 2.93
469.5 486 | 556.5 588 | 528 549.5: -2.83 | 1.86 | 2.9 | 2.96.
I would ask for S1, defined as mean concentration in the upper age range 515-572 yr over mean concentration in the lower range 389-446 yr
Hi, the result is 1.06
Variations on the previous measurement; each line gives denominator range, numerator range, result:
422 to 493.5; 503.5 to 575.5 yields 1.11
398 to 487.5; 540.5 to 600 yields 1.13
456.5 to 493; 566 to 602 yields 1.30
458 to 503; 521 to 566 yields 1.20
